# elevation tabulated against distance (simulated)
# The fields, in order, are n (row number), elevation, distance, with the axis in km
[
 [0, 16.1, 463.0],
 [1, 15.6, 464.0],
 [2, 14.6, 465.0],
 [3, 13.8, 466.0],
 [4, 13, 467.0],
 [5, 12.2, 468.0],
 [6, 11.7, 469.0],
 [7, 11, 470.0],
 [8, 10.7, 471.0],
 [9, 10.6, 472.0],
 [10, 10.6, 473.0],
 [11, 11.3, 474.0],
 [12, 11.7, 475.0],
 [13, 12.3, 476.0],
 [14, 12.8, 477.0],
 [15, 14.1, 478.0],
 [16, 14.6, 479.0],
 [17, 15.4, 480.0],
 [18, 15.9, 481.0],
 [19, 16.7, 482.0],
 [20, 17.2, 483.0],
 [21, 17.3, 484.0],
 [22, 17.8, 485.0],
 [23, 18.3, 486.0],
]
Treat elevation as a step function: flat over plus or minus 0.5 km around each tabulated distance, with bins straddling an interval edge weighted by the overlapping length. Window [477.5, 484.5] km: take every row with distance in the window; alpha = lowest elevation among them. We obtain 14.1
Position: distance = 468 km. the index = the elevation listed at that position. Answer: 12.2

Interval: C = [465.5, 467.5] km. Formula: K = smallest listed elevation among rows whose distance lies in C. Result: 13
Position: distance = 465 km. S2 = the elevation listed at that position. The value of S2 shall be 14.6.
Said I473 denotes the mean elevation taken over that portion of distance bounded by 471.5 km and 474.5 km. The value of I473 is 10.8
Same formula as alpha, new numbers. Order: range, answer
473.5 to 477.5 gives 11.3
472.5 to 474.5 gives 10.6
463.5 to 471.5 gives 10.7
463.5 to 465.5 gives 14.6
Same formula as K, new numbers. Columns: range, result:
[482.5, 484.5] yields 17.2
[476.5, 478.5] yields 12.8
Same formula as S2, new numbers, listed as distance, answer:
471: 10.7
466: 13.8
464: 15.6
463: 16.1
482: 16.7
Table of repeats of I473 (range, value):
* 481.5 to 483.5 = 16.9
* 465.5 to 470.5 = 12.3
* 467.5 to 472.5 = 11.2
